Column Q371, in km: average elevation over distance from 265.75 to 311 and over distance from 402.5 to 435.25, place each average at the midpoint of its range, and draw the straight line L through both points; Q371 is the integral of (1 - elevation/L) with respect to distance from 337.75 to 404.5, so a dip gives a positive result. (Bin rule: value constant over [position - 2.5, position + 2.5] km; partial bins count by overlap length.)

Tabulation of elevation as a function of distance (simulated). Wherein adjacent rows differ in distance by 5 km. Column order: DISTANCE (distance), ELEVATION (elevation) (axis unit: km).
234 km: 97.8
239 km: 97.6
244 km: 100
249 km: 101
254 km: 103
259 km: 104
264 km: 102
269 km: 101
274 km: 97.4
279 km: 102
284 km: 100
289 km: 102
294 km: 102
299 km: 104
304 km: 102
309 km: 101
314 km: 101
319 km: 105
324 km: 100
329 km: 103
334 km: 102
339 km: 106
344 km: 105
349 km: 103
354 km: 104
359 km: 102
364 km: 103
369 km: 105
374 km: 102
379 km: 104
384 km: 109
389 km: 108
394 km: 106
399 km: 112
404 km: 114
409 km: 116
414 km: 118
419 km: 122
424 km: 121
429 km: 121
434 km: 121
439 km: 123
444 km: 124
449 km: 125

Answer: 4.1 km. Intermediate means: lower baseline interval 101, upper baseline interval 119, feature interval 106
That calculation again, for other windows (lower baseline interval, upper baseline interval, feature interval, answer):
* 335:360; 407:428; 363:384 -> 1.1 km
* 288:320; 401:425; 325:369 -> 2.0 km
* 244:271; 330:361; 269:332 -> 0.8 km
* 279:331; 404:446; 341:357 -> 0.7 km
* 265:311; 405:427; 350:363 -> 0.9 km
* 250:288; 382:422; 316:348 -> 1.1 km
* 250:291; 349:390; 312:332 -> 0.1 km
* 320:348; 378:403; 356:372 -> 0.4 km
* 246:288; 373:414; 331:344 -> 0.2 km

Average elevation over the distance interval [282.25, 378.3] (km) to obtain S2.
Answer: 103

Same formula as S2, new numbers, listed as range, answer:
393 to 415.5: 113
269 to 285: 100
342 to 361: 104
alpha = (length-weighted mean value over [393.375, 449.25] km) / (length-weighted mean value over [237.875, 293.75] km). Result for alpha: 1.18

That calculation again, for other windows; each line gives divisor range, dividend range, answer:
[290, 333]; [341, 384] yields 1.02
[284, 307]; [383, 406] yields 1.07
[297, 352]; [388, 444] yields 1.14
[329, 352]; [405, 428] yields 1.15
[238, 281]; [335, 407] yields 1.05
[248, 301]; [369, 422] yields 1.09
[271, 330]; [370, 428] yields 1.10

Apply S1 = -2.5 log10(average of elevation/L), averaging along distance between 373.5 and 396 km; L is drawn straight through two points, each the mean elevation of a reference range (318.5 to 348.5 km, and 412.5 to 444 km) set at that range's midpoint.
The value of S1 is 0.07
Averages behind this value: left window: 103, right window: 121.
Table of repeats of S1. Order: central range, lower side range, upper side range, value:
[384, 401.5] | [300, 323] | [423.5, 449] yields 0.064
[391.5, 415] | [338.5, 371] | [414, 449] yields 0.023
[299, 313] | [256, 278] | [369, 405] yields 0.014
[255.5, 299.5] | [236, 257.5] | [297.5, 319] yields -0.002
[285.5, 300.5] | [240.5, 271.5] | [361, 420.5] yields 0.016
